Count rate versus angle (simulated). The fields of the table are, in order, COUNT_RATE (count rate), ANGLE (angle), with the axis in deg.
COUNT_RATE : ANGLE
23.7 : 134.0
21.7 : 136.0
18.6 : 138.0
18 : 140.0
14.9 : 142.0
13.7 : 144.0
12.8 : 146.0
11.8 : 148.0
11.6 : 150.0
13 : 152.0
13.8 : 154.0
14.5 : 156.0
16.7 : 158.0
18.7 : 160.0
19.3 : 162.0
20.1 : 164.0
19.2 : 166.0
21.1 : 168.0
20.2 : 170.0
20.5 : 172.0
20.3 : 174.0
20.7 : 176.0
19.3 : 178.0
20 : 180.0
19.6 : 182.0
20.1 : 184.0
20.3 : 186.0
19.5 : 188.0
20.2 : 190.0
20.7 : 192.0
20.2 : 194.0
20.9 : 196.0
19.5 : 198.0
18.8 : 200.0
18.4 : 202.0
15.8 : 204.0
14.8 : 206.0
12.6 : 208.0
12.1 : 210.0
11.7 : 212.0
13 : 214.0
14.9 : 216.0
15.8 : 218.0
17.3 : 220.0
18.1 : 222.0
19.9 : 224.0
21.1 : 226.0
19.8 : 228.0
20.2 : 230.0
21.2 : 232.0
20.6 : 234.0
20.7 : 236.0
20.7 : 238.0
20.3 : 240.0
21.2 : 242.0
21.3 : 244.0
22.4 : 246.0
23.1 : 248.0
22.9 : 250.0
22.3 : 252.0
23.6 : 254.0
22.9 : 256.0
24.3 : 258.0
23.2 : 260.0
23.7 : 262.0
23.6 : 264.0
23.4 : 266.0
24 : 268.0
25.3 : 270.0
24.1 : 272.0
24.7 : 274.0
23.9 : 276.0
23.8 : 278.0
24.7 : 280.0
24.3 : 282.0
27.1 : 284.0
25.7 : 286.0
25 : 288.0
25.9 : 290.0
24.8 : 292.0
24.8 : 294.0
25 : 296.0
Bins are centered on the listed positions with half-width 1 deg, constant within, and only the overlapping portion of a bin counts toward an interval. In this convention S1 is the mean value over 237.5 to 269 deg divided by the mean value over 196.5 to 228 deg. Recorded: 1.38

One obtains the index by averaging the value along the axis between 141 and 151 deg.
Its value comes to 13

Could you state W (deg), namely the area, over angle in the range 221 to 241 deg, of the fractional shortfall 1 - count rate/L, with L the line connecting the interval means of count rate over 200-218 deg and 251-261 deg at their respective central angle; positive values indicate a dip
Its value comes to -1.8 deg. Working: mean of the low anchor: 14.5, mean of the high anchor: 23.3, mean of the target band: 20.3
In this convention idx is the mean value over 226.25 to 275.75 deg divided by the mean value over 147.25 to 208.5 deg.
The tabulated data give 1.2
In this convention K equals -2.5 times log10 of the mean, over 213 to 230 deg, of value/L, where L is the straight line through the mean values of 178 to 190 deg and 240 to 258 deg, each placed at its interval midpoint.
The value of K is 0.21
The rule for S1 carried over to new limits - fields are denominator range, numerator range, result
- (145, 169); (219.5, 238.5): 1.25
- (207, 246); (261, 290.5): 1.36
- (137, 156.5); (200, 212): 1.04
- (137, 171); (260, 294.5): 1.50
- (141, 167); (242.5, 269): 1.50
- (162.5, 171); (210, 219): 0.68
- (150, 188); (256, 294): 1.32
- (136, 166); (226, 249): 1.33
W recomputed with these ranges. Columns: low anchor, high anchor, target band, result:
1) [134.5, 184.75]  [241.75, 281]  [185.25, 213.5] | 3.4 deg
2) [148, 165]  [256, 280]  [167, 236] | 1.2 deg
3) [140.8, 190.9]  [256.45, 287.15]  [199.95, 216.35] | 4.7 deg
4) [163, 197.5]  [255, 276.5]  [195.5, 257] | 9.1 deg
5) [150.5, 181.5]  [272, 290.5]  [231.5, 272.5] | 1.2 deg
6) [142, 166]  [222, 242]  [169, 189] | -3.7 deg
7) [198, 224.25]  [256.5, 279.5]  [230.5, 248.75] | -1.3 deg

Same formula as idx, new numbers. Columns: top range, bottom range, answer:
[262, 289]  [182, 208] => 1.30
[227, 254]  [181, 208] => 1.13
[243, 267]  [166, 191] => 1.15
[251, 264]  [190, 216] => 1.41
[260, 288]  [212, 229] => 1.43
